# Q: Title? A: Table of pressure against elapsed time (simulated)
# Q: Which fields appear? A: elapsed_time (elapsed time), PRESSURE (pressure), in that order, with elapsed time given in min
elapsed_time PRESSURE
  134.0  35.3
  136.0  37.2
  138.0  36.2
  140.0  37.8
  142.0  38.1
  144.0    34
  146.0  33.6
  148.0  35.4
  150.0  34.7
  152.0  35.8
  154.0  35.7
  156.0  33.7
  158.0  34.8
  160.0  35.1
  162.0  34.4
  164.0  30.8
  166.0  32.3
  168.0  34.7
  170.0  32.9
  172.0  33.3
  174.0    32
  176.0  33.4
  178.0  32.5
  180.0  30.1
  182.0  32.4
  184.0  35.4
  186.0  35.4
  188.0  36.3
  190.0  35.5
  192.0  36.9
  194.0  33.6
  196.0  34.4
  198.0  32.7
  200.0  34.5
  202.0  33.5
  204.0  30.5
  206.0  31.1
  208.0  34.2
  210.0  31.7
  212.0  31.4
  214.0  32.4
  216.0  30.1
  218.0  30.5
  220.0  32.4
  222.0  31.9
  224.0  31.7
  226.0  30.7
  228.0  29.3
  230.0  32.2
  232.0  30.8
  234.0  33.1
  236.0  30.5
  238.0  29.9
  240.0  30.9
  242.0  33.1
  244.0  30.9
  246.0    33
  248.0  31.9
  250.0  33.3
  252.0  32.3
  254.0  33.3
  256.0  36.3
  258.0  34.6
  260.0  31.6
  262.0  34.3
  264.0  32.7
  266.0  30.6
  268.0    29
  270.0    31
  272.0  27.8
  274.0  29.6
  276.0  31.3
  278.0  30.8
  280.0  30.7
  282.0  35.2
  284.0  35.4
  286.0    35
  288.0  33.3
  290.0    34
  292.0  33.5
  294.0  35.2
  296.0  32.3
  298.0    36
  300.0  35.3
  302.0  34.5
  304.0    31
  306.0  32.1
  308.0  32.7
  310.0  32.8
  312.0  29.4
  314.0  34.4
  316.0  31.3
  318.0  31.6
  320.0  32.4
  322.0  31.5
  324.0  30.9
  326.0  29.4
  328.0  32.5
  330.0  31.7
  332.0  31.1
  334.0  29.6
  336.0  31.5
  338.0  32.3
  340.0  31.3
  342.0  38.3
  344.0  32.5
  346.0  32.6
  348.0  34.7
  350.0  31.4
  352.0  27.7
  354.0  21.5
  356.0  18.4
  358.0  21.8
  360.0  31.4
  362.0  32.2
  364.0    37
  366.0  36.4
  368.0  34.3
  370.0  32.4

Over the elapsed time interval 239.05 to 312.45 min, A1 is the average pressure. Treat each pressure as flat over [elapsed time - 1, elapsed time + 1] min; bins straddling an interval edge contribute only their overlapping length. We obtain 32.6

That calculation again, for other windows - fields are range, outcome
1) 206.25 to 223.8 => 31.8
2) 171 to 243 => 32.5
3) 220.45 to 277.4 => 31.7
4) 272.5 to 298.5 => 33.1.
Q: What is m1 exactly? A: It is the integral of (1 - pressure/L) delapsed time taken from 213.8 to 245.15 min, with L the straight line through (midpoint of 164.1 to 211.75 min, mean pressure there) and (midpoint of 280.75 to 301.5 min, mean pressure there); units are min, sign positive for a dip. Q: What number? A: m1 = 2.4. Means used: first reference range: 33.4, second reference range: 34.5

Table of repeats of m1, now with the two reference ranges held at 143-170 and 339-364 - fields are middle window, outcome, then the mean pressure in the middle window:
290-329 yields -2.37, 32.6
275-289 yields -0.78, 33.1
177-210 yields -0.28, 33.6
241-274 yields -0.25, 32.2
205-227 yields 0.80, 31.6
